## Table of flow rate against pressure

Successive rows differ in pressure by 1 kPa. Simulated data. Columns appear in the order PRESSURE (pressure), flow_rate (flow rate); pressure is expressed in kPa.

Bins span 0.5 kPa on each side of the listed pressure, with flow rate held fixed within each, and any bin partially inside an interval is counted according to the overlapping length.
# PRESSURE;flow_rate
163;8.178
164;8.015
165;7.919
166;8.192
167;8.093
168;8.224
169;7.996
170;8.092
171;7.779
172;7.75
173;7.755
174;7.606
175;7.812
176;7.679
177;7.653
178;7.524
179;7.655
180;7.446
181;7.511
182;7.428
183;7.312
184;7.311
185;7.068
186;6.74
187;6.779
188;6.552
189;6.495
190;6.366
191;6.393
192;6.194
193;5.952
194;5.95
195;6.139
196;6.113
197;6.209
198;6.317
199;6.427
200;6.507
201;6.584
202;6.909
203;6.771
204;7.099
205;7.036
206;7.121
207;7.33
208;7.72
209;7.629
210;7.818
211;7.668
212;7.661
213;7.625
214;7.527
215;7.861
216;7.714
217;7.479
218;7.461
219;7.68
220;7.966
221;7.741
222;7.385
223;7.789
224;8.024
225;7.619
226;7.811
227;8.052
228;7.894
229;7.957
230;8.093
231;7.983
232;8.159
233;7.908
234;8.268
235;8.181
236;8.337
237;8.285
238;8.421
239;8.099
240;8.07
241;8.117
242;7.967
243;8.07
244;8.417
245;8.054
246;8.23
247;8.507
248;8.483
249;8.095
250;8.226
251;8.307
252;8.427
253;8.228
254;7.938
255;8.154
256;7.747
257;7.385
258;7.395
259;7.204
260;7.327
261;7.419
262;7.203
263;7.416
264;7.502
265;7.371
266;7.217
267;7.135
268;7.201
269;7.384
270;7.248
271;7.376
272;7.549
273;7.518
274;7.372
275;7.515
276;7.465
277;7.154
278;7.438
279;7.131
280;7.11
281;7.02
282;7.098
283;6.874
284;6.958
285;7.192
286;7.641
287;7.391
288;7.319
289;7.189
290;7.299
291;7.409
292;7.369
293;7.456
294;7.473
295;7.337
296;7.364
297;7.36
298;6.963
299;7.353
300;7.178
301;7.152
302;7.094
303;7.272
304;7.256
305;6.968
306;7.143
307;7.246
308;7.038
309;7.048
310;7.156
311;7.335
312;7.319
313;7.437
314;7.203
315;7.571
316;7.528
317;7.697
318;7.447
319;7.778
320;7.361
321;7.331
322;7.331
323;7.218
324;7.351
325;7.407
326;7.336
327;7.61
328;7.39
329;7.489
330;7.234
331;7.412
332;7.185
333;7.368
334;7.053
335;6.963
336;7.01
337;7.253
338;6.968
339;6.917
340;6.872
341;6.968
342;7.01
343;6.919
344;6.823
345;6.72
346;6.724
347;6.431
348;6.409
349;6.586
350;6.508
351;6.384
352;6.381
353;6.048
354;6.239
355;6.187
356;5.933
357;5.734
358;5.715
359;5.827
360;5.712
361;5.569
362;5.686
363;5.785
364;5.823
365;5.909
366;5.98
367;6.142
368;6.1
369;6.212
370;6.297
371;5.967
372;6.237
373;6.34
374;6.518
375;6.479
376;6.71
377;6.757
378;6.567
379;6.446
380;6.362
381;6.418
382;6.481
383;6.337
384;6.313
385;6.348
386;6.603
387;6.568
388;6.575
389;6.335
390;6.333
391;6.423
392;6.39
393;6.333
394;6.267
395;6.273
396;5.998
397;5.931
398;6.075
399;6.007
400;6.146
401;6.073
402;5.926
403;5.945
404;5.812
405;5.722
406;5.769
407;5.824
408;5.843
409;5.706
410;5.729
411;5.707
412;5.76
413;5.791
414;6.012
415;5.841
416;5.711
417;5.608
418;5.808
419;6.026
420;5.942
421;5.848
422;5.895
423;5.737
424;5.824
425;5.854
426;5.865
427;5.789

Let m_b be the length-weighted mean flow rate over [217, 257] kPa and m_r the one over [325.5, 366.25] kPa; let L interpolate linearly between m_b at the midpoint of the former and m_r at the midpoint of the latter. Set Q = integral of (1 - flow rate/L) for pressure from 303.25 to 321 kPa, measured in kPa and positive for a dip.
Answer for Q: -0.7 kPa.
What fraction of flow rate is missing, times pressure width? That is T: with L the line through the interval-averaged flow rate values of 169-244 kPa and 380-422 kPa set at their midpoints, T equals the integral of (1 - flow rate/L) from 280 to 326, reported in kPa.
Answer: -3.63 kPa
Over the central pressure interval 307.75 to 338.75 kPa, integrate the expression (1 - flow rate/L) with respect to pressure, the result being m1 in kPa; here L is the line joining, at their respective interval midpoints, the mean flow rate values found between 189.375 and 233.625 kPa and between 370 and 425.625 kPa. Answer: -3.5 kPa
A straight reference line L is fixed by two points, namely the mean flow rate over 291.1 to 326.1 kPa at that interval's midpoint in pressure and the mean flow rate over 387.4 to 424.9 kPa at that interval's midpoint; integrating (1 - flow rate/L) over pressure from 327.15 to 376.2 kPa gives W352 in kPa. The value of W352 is 1.66 kPa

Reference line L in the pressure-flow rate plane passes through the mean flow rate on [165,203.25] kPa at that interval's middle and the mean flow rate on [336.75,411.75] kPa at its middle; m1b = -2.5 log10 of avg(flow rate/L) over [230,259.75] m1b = -0.183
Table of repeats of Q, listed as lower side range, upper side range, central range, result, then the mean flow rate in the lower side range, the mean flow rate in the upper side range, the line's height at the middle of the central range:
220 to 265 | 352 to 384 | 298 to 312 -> -0.2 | 7.95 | 6.15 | 7.05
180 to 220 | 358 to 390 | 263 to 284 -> -1.9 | 7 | 6.23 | 6.68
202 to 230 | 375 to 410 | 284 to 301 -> -0.8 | 7.6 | 6.22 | 7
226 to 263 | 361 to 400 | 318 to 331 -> -0.8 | 8.01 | 6.26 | 6.98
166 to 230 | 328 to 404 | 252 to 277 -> -1.9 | 7.31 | 6.42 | 6.96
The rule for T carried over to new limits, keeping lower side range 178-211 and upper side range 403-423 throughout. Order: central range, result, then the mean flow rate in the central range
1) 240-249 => -2.2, 8.21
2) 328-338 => -1.6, 7.21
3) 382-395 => -1.0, 6.4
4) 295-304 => -1.2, 7.23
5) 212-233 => -3.3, 7.79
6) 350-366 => 0.3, 5.95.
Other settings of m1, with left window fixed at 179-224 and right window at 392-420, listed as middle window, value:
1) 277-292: -1.39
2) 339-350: -0.83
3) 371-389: -1.15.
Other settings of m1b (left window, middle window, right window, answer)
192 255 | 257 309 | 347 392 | -0.03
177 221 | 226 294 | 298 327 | -0.07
